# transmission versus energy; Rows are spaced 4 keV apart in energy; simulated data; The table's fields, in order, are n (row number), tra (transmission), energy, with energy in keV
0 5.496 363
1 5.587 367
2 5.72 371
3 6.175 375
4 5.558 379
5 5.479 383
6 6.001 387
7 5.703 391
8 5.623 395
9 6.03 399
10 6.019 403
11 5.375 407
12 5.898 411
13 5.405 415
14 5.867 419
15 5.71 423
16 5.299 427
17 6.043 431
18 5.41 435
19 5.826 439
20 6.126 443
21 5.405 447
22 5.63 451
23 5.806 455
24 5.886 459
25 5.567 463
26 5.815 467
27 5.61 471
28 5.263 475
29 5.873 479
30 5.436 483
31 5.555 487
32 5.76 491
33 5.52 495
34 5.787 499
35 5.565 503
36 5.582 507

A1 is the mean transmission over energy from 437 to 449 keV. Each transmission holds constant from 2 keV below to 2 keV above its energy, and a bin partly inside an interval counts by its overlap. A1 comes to 5.79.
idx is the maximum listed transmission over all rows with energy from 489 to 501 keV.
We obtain 5.787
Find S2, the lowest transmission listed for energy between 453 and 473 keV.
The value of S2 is 5.567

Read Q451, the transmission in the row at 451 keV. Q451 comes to 5.63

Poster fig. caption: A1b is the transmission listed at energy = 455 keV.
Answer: 5.806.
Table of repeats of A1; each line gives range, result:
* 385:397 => 5.78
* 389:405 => 5.84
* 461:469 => 5.69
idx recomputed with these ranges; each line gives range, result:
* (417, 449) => 6.126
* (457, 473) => 5.886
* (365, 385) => 6.175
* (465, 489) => 5.873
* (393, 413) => 6.03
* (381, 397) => 6.001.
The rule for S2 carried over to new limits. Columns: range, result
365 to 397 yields 5.479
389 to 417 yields 5.375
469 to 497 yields 5.263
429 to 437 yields 5.41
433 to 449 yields 5.405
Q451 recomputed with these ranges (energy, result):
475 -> 5.263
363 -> 5.496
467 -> 5.815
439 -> 5.826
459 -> 5.886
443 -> 6.126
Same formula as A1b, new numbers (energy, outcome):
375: 6.175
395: 5.623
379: 5.558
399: 6.03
